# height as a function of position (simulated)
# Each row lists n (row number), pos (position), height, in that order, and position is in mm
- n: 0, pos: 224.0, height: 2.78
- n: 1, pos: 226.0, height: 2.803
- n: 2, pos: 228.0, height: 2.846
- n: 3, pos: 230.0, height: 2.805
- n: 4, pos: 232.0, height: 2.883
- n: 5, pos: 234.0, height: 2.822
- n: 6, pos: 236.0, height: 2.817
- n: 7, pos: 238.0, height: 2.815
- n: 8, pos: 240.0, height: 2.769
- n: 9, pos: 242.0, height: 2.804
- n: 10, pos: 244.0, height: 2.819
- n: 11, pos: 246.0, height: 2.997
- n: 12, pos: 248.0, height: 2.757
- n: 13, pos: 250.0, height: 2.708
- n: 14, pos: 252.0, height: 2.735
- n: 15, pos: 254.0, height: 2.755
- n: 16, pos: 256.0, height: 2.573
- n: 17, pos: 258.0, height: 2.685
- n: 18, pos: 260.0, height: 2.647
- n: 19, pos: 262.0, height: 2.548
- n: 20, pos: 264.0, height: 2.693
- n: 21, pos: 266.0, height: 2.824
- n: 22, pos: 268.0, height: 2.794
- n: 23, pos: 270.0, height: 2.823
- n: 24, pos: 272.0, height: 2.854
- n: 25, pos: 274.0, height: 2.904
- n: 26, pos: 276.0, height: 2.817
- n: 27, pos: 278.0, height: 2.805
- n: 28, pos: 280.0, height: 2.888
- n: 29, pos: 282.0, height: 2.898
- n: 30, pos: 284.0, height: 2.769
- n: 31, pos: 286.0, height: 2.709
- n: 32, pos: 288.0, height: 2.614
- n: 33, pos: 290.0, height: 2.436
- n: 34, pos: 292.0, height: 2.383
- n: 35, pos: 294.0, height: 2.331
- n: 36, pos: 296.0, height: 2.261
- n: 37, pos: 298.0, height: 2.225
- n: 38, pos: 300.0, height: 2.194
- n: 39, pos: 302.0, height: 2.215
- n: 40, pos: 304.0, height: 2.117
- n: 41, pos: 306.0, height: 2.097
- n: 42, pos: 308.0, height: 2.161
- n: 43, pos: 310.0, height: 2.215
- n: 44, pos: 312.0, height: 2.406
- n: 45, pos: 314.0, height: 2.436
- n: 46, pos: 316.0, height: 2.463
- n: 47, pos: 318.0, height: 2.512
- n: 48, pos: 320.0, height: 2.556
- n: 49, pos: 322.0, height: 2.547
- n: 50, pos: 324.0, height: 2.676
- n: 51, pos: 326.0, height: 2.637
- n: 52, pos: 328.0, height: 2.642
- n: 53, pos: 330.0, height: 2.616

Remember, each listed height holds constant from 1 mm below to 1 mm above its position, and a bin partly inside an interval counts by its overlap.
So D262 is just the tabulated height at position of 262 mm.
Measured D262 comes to 2.548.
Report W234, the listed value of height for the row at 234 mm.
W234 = 2.822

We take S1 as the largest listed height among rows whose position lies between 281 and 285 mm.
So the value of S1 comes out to 2.898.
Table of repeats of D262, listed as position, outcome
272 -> 2.854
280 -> 2.888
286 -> 2.709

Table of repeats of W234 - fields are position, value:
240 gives 2.769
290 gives 2.436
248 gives 2.757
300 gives 2.194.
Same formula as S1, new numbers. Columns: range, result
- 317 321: 2.556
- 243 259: 2.997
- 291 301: 2.383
